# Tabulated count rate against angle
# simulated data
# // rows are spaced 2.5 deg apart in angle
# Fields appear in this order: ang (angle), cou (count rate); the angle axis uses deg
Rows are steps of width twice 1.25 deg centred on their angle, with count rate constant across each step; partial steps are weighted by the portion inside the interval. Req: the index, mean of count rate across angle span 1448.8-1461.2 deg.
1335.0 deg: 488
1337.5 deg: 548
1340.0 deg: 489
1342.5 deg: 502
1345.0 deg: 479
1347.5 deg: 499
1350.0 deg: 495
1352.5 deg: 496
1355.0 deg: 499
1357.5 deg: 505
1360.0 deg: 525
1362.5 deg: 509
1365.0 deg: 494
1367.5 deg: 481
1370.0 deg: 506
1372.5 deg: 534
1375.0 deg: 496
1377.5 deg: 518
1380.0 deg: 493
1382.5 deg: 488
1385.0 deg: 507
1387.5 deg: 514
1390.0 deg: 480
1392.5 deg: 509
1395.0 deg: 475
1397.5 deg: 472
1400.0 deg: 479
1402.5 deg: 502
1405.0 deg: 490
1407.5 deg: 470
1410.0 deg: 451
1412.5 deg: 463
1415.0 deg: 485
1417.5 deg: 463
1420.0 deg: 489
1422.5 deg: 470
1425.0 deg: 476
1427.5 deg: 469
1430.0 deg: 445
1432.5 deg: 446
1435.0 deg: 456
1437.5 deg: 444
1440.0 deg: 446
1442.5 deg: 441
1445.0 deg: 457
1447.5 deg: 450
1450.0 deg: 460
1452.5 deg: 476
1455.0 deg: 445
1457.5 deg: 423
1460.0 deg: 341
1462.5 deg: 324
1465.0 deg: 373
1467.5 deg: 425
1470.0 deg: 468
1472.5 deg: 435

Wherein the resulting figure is 429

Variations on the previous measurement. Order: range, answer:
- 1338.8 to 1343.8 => 495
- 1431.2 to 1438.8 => 449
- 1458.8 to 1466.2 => 346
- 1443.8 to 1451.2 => 456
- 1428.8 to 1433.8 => 446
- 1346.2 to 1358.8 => 499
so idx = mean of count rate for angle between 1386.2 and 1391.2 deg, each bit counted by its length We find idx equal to 497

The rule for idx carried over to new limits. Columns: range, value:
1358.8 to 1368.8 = 502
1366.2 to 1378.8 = 507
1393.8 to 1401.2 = 475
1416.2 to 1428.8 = 473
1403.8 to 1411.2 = 470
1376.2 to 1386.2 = 501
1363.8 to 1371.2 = 494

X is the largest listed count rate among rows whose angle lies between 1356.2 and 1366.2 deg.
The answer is 525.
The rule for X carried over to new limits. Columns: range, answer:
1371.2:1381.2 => 534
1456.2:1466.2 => 423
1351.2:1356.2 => 499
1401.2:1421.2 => 502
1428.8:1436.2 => 456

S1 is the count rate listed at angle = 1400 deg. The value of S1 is 479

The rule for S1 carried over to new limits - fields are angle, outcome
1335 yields 488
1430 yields 445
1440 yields 446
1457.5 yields 423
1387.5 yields 514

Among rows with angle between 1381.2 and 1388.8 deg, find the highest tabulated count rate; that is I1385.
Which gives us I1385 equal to 514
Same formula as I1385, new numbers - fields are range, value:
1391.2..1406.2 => 509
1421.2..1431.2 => 476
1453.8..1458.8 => 445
